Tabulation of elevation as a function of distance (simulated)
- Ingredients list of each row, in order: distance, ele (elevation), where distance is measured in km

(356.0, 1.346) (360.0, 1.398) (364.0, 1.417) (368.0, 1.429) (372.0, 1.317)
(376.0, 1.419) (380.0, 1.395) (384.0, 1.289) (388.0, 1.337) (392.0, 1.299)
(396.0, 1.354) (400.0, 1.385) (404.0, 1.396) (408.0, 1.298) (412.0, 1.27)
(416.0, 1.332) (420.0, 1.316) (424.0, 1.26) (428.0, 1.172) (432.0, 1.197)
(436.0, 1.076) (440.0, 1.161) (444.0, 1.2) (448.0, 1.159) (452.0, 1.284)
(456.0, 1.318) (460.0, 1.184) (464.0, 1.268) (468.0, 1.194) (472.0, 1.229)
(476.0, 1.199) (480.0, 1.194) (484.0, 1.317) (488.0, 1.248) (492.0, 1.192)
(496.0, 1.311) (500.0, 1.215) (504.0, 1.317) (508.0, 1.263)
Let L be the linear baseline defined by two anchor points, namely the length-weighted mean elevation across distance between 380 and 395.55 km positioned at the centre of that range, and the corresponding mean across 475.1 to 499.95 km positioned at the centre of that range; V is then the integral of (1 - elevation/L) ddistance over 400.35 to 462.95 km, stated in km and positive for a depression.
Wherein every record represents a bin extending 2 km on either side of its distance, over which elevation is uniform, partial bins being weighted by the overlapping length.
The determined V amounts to 2.09 km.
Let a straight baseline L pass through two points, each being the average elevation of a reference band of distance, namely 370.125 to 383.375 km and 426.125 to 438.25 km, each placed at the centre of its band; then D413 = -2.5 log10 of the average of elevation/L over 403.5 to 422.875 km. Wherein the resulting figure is -0.08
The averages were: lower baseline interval 1.37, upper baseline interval 1.15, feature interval 1.31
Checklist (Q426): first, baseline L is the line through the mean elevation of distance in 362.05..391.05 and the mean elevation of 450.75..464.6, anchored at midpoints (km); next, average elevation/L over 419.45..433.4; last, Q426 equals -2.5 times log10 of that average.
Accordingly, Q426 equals 0.063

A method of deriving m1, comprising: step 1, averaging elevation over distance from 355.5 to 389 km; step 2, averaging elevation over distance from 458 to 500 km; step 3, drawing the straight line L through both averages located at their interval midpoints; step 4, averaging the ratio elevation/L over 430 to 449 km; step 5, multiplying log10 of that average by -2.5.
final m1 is 0.112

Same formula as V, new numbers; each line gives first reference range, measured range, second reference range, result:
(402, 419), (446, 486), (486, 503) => 1.2 km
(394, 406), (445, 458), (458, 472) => 0.0 km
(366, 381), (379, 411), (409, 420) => 0.1 km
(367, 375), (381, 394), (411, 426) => 0.3 km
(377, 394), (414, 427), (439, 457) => -0.2 km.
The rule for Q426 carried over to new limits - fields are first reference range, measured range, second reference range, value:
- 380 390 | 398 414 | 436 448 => -0.06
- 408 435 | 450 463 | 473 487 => -0.02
